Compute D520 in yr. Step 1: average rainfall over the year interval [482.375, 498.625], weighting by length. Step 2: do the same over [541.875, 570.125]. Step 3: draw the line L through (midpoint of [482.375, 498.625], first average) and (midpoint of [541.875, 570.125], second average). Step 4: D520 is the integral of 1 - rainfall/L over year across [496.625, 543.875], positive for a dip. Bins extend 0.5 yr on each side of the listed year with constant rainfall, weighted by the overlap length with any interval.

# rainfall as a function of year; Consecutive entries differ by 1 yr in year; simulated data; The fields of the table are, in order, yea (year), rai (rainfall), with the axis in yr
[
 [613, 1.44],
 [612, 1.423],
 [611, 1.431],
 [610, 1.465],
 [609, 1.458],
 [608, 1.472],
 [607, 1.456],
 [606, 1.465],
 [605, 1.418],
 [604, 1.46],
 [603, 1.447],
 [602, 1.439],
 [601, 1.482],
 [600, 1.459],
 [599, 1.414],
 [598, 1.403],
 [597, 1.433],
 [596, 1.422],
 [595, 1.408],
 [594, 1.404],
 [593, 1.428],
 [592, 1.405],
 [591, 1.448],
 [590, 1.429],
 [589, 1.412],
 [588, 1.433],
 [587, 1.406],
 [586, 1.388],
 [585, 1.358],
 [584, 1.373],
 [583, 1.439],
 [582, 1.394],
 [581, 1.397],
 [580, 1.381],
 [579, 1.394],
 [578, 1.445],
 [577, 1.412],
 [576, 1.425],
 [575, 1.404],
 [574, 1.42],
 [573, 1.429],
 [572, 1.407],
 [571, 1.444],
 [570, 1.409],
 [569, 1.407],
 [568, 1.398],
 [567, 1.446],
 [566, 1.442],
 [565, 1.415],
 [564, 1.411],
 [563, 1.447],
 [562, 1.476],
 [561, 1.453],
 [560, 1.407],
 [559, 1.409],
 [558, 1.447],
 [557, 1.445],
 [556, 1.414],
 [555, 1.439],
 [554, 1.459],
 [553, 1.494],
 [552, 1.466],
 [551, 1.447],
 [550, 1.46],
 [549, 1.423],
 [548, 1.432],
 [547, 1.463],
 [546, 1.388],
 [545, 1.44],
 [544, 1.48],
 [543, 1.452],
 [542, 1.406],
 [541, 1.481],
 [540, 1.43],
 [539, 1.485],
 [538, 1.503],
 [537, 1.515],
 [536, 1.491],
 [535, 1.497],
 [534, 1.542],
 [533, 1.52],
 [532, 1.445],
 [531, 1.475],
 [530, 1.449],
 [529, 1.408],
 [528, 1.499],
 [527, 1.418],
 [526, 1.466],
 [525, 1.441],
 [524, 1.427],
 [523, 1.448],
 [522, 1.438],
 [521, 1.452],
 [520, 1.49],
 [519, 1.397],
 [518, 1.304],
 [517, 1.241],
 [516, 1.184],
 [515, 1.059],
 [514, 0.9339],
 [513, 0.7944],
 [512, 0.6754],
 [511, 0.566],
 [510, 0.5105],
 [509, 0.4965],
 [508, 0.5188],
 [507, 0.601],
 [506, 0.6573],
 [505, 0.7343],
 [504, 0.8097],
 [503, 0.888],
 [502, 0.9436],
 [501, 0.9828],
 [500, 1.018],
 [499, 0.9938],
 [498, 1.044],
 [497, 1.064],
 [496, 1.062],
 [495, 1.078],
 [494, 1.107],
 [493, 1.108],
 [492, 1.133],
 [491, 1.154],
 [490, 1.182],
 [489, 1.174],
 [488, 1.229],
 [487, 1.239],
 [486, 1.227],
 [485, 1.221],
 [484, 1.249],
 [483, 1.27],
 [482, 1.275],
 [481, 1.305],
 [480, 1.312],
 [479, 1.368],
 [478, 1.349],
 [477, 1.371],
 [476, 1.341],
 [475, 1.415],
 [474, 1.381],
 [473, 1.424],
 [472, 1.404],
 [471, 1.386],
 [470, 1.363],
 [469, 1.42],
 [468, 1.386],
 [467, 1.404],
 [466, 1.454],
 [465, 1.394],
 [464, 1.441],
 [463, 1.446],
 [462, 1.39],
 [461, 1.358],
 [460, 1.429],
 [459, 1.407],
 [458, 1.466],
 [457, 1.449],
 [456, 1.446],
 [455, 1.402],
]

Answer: 4.0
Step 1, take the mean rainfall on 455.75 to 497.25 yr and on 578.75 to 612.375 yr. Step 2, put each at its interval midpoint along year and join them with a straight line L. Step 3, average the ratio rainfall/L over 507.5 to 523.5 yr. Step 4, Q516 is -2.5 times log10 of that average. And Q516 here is 0.292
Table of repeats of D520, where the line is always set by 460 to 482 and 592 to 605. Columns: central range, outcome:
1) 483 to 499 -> 2.78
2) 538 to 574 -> -0.59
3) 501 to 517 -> 7.08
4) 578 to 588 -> 0.20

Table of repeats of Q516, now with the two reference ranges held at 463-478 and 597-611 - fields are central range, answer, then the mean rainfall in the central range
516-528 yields 0.01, 1.41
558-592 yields 0.02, 1.42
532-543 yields -0.04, 1.48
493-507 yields 0.43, 0.946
